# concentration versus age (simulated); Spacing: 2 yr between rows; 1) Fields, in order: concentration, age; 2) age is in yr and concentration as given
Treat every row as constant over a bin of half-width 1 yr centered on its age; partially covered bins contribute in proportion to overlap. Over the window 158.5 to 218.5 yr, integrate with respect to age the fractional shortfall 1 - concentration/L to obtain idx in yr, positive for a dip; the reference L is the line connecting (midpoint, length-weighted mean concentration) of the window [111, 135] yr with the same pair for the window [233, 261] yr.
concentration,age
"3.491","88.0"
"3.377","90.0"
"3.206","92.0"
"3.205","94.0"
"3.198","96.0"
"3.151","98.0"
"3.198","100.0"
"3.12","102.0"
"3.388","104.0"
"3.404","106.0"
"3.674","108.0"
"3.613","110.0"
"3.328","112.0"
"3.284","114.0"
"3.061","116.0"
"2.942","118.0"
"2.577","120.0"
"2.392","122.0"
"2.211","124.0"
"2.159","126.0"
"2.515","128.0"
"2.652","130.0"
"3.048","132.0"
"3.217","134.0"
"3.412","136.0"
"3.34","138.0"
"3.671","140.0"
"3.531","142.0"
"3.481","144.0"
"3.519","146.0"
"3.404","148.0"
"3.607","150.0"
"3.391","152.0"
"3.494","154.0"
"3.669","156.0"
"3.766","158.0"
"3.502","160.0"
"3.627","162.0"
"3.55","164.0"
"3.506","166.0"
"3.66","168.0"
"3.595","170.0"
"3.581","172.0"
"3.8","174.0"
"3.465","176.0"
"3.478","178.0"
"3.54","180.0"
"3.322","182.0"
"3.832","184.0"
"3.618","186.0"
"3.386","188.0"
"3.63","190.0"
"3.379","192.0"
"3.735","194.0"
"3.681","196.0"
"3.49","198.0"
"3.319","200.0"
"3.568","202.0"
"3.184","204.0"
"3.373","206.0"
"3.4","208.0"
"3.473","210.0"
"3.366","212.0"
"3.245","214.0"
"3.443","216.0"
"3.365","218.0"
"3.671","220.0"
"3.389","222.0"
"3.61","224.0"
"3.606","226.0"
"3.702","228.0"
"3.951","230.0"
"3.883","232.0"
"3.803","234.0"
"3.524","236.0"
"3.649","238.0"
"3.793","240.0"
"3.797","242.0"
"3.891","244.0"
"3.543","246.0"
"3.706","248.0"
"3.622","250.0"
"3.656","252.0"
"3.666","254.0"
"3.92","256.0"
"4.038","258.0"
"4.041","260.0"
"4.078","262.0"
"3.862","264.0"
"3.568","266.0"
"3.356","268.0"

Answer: -4.0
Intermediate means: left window 2.78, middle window 3.51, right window 3.76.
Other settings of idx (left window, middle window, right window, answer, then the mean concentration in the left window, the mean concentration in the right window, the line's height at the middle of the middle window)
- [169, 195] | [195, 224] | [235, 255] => 1.5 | 3.57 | 3.68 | 3.62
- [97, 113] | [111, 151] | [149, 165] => 4.6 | 3.36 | 3.58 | 3.47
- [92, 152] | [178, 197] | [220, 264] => -0.4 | 3.15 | 3.76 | 3.48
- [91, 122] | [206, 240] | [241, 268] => 0.8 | 3.2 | 3.78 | 3.66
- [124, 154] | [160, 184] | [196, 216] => -2.0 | 3.19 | 3.4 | 3.29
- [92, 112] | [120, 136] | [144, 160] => 3.7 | 3.32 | 3.54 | 3.44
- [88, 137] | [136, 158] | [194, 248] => -2.0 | 3.06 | 3.57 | 3.23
